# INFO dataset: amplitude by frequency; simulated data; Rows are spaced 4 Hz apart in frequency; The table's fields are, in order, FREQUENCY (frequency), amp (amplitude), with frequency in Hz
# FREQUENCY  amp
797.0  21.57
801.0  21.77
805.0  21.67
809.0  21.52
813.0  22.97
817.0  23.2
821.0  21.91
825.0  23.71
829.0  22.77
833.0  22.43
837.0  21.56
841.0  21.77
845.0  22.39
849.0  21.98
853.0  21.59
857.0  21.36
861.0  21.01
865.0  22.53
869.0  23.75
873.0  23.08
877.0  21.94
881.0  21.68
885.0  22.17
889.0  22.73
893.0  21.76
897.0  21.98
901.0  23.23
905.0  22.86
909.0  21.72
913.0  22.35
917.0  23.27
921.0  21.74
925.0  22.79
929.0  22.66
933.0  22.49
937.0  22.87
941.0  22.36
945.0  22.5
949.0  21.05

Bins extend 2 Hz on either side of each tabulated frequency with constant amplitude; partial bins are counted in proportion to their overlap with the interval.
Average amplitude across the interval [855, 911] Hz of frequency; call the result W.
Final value 22.3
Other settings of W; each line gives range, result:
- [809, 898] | 22.3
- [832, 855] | 21.9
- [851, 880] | 22.2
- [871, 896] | 22.2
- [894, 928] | 22.5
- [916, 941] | 22.6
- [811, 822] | 22.8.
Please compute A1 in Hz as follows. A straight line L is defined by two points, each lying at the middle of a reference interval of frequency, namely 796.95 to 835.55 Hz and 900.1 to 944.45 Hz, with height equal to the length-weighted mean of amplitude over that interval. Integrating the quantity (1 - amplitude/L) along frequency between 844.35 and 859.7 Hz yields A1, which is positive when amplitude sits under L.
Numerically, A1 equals 0.5 Hz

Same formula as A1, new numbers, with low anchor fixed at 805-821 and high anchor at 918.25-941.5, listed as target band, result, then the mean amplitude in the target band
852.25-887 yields 0.5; 22.1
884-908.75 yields 0.1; 22.4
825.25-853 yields 0.2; 22.2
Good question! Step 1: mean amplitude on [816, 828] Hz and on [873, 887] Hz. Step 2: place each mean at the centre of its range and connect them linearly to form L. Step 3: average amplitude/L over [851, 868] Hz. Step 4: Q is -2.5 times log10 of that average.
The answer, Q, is 0.031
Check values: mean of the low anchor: 22.9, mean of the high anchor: 22.1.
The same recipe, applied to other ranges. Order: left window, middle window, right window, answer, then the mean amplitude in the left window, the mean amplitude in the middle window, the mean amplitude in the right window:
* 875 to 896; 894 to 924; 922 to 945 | -0.006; 22.1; 22.4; 22.6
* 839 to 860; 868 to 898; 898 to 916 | -0.006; 21.8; 22.4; 22.5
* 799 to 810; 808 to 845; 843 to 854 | -0.030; 21.7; 22.4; 22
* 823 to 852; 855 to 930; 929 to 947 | 0.006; 22.3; 22.3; 22.6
